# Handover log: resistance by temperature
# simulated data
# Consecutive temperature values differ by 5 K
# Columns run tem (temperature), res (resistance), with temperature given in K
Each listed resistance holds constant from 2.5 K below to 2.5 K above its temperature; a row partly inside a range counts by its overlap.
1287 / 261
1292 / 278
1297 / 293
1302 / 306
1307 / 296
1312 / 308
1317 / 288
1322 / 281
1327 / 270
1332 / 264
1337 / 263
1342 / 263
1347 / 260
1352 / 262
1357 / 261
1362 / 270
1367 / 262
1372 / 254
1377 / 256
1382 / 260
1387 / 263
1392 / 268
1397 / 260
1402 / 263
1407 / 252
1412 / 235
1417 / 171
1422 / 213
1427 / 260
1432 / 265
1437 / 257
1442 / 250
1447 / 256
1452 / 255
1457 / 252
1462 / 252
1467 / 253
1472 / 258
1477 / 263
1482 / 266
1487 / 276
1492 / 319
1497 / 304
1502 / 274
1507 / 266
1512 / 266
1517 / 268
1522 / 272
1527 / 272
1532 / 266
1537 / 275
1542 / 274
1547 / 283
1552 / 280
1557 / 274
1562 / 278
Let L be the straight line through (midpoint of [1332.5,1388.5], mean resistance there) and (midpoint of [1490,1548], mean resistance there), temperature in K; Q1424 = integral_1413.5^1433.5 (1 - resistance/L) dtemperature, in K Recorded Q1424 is 3.15 K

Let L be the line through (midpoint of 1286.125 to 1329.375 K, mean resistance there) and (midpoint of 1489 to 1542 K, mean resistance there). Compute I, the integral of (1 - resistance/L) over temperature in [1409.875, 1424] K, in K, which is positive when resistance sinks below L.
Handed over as 3.9 K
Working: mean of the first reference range 288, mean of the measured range 205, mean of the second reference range 278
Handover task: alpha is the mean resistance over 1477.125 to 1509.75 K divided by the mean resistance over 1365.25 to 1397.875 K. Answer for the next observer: 1.08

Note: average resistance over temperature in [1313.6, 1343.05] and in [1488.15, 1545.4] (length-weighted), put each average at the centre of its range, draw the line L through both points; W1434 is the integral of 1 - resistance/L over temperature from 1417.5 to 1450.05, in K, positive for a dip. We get 3.58 K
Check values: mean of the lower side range 273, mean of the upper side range 278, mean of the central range 245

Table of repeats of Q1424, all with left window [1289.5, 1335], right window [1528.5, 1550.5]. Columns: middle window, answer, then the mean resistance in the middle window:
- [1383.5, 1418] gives 4.15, 248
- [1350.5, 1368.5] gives 1.29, 264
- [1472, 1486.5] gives 0.67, 265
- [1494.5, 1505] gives -0.42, 288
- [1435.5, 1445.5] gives 0.95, 253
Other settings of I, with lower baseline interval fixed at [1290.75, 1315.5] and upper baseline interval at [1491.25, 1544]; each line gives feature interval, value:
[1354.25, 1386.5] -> 3.3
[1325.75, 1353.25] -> 2.8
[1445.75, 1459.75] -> 1.4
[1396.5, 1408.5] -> 1.2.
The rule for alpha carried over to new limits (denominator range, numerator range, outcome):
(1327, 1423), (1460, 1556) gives 1.08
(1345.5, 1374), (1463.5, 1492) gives 1.02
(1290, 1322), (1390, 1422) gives 0.81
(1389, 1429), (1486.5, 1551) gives 1.16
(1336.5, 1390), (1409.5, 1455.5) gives 0.92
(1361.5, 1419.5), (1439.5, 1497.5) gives 1.06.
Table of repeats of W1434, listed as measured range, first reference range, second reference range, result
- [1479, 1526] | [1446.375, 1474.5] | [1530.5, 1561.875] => -2.5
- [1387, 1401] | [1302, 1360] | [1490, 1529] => 0.7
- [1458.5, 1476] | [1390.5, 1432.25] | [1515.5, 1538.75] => 0.0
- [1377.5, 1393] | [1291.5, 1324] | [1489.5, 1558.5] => 1.4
